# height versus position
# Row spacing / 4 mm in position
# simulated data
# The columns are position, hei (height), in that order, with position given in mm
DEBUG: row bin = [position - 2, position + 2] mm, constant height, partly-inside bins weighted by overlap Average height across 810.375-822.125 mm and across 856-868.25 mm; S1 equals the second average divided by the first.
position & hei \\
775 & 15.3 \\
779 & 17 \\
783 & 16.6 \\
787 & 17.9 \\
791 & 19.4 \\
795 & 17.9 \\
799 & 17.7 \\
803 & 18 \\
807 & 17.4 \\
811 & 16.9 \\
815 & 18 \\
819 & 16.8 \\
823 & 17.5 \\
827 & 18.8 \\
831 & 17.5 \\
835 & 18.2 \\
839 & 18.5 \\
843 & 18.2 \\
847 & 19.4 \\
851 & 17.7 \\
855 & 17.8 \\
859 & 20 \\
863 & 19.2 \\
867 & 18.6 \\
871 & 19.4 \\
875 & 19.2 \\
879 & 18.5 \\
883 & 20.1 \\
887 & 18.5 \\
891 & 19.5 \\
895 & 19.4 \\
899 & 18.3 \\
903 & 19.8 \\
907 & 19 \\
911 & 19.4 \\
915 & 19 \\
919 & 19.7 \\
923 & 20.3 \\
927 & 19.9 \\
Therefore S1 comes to 1.1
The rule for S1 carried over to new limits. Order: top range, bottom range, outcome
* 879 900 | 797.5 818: 1.09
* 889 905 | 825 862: 1.04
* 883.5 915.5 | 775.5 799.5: 1.09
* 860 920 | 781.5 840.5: 1.08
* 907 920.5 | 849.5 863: 1.04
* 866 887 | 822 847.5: 1.05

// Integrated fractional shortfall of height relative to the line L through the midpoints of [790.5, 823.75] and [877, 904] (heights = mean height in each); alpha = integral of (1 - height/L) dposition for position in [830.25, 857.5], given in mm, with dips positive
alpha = 0.1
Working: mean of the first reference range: 17.7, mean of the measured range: 18.3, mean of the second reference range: 19.1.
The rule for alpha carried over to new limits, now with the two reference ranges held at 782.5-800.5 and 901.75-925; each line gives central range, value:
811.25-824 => 0.68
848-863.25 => 0.12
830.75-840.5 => 0.22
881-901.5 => 0.08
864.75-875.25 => -0.03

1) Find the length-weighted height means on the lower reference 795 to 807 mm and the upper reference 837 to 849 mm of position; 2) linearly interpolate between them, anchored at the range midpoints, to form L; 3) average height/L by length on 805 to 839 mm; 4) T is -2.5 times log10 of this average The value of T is 0.03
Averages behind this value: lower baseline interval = 17.8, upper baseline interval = 18.7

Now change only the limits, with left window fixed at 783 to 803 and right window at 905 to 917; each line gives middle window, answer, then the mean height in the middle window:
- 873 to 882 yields -0.009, 19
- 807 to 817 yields 0.047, 17.4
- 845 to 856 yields 0.013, 18.3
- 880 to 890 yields -0.020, 19.2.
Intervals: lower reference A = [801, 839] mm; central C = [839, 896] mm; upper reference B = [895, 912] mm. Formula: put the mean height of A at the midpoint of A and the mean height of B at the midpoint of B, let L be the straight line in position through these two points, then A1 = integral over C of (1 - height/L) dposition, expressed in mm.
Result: -1.3 mm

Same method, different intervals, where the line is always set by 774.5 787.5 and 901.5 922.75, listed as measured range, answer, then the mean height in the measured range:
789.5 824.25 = -0.9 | 17.7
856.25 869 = -0.5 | 19.2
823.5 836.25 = -0.3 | 18.1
